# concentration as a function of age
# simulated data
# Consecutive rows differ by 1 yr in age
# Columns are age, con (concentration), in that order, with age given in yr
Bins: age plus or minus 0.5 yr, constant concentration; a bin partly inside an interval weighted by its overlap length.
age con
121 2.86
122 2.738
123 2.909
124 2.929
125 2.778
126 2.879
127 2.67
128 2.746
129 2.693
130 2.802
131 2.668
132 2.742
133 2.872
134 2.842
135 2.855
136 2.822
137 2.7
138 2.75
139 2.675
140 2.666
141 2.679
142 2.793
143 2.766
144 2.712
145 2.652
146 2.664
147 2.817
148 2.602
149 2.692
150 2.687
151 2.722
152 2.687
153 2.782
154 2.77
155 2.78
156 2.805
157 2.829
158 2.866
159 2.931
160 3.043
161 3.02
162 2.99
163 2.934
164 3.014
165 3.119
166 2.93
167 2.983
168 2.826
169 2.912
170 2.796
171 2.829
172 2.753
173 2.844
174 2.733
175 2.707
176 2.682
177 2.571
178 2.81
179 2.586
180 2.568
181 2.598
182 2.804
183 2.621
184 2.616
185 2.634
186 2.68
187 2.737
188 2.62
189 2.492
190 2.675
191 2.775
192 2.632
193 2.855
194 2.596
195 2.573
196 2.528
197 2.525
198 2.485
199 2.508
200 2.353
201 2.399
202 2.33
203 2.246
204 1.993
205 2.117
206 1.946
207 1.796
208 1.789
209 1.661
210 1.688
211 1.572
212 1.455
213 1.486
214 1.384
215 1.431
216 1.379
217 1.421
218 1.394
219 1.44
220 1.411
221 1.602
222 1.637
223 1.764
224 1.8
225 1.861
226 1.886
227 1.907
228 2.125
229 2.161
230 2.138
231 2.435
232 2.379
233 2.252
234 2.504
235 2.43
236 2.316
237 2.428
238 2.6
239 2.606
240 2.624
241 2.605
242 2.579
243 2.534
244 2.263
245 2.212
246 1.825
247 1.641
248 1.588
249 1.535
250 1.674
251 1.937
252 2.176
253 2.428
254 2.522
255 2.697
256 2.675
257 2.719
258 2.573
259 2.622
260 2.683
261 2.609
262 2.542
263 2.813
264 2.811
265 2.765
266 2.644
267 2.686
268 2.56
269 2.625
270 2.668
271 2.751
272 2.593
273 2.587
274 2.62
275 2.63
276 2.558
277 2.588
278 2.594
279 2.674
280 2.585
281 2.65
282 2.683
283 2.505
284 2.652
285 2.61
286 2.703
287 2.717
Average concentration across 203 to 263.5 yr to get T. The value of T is 2.07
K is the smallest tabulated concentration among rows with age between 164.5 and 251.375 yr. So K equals 1.379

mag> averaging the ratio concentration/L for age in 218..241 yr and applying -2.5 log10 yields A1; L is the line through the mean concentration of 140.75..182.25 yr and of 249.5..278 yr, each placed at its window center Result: 0.25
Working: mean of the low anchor 2.79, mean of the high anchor 2.56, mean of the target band 2.1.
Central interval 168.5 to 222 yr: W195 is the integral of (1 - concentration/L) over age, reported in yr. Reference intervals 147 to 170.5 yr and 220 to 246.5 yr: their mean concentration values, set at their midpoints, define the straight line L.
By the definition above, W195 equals 5.8 yr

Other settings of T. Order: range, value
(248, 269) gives 2.47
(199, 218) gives 1.81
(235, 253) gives 2.2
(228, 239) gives 2.36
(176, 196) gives 2.65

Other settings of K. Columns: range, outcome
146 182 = 2.568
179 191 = 2.492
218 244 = 1.394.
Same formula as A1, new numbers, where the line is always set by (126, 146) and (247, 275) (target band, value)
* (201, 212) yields 0.33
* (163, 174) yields -0.09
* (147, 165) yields -0.05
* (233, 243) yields 0.01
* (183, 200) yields 0.00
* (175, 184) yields 0.00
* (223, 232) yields 0.24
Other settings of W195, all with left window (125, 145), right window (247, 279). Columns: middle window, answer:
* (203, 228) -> 8.8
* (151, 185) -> -1.5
